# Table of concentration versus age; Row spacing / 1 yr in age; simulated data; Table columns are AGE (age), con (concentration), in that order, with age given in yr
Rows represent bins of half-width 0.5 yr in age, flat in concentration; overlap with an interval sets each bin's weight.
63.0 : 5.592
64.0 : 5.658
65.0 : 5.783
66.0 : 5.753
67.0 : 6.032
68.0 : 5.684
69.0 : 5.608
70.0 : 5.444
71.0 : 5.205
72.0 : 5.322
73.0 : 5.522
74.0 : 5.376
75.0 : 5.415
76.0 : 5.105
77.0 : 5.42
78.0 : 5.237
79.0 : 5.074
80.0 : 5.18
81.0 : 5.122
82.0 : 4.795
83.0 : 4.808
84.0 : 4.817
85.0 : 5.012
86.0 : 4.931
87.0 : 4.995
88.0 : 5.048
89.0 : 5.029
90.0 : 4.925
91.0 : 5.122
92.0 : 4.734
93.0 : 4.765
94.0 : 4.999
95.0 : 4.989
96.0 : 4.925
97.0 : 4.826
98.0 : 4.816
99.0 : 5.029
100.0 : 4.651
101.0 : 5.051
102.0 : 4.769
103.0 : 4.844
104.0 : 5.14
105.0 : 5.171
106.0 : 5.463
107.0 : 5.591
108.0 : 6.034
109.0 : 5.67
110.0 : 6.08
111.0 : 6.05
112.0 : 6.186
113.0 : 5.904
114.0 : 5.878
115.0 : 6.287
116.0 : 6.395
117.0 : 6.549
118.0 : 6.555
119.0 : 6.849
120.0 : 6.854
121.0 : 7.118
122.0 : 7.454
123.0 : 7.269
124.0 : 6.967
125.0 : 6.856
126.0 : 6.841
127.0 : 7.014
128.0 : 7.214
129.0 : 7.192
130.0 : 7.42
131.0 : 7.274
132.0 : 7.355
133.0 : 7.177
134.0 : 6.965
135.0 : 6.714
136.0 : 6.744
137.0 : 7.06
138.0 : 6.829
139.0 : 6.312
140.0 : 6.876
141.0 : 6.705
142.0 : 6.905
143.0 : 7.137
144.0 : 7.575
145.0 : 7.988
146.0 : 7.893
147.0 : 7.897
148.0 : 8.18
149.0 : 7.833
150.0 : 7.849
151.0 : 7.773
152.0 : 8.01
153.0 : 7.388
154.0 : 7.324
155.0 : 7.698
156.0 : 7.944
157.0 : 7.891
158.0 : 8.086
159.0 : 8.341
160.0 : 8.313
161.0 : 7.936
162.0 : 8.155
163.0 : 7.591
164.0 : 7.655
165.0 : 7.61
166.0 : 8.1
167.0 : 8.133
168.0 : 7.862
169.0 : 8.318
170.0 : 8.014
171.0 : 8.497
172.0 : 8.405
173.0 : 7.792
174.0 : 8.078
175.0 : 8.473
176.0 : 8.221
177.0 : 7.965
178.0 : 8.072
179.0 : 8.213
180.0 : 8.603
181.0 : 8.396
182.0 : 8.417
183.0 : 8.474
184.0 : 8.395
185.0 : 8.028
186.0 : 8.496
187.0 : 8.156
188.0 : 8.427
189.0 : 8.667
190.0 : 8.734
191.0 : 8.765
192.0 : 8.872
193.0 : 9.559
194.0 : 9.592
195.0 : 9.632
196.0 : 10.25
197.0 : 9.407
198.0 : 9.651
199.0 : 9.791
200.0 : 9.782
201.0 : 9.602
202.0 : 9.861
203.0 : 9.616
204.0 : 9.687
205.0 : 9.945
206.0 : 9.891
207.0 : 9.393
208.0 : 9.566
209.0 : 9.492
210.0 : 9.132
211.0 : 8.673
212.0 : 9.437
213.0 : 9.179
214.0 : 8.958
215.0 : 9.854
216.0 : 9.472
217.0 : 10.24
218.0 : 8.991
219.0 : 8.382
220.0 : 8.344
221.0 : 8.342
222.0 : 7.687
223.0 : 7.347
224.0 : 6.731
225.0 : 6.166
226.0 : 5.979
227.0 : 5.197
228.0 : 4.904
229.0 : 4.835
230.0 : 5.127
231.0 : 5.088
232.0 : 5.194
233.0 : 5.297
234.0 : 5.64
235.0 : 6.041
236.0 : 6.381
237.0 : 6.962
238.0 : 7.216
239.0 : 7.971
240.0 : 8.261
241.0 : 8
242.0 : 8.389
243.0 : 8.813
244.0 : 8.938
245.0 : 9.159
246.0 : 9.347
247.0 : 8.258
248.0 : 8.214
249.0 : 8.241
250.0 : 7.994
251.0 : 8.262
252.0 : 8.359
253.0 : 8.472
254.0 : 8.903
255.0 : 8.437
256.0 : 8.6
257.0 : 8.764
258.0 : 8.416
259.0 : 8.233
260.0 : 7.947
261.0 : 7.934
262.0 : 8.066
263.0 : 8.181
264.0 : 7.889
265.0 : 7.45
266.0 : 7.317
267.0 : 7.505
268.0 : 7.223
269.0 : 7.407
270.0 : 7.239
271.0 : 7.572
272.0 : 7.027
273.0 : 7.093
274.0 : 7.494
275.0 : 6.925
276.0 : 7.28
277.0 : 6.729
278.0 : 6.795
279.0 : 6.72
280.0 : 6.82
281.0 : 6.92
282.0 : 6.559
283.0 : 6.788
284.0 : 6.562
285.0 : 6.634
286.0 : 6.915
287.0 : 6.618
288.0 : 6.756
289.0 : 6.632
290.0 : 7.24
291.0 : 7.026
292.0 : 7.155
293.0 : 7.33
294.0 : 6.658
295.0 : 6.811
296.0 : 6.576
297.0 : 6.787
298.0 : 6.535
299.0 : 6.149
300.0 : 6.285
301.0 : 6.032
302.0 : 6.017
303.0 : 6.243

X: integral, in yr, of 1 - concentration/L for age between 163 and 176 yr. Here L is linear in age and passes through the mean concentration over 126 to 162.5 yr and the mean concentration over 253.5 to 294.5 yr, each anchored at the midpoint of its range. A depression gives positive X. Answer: -1.1 yr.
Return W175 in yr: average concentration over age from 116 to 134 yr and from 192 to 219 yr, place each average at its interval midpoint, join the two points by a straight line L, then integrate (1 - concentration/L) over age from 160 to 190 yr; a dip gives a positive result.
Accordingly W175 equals 1.4 yr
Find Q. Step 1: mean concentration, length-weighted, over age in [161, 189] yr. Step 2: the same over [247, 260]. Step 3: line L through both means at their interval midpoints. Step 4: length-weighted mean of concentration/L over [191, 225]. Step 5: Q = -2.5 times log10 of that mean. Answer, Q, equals -0.11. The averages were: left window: 8.17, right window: 8.38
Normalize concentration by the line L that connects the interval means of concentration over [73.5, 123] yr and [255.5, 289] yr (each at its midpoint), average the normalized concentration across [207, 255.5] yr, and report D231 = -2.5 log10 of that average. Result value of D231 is -0.14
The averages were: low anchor 5.47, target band 7.81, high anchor 7.33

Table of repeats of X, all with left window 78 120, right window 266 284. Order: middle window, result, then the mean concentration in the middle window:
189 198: -4.4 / 9.33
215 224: -2.8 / 8.57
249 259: -2.3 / 8.44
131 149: -4.6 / 7.21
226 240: 1.5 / 5.93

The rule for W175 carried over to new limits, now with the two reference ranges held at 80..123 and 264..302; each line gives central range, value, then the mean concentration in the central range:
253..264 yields -2.6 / 8.33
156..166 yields -3.4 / 7.96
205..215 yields -4.8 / 9.36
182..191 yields -3.3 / 8.44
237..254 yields -4.4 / 8.34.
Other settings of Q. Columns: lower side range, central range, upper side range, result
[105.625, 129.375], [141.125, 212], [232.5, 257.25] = -0.18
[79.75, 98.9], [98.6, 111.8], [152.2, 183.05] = 0.04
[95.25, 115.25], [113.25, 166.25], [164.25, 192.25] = -0.09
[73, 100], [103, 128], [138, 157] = -0.02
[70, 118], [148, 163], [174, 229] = -0.10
